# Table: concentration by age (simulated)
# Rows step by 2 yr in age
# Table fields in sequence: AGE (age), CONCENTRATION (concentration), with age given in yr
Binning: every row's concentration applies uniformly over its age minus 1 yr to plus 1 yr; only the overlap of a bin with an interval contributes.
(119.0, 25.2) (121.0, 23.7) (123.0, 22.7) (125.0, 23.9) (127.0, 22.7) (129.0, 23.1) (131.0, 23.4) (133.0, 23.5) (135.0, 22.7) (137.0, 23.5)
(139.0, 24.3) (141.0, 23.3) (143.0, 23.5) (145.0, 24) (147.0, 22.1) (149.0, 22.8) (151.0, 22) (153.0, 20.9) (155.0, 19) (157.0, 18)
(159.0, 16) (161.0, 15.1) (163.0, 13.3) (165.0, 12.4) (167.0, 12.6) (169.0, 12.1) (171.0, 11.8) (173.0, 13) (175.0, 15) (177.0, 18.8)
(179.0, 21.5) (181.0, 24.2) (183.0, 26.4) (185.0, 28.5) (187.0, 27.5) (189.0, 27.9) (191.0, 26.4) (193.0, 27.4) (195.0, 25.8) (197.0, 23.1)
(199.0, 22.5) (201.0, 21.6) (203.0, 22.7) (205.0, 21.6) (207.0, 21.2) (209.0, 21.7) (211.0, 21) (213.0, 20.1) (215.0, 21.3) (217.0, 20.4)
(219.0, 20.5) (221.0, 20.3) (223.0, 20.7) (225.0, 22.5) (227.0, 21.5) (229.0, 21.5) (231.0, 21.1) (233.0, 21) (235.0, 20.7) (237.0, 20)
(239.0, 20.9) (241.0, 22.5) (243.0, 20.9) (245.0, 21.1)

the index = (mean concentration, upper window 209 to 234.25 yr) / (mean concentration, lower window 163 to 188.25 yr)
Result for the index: 1.13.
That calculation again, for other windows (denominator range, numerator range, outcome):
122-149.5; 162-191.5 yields 0.83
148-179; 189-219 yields 1.39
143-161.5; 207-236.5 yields 1.03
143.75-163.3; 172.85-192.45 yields 1.20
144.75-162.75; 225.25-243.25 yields 1.08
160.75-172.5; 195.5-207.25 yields 1.75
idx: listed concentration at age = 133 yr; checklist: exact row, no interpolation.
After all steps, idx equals 23.5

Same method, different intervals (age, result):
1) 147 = 22.1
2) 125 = 23.9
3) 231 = 21.1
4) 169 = 12.1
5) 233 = 21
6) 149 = 22.8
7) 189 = 27.9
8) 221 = 20.3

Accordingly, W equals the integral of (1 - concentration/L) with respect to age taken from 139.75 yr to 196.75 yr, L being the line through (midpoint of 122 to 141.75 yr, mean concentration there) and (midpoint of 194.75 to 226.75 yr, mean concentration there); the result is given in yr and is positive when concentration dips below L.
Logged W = 5.1 yr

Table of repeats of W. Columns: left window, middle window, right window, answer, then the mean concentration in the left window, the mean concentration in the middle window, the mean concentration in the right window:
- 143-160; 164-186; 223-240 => 3.20 yr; 20.8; 17.8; 21.1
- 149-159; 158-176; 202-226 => 5.95 yr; 19.9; 13.5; 21.2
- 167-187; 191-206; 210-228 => -2.76 yr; 19.1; 23.7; 20.9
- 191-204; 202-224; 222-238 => 1.56 yr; 24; 21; 21.1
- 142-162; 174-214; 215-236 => -4.84 yr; 20.3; 23.2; 21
